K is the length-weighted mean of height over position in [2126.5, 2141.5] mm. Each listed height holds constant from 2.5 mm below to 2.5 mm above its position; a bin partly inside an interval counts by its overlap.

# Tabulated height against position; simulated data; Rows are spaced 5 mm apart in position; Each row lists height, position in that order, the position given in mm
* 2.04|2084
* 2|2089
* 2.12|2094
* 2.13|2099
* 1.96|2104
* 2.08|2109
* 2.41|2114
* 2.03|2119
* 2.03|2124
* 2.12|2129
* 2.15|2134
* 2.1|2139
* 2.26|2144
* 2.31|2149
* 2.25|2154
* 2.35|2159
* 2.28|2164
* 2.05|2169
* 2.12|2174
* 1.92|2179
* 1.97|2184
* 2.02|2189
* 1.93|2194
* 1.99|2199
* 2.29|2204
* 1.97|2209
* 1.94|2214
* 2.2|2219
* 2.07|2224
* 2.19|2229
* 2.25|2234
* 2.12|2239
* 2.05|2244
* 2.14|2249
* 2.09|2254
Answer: 2.12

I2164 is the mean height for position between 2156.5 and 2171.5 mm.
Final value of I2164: 2.23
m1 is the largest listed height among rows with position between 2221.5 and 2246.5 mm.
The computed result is 2.25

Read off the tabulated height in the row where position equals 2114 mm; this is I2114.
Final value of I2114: 2.41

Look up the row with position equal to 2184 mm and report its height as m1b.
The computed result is 1.97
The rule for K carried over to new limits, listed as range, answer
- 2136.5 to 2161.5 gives 2.25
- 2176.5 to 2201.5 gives 1.97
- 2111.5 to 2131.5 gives 2.15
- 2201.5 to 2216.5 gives 2.07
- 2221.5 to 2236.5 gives 2.17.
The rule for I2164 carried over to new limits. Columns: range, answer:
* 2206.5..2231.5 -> 2.07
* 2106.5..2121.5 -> 2.17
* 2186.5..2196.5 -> 1.98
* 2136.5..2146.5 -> 2.18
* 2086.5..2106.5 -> 2.05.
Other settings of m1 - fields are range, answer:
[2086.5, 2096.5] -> 2.12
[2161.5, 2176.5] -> 2.28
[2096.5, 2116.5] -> 2.41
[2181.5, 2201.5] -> 2.02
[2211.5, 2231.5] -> 2.2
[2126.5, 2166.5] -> 2.35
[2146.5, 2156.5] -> 2.31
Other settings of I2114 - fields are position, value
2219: 2.2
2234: 2.25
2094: 2.12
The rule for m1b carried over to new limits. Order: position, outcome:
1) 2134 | 2.15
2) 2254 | 2.09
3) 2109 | 2.08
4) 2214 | 1.94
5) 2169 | 2.05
